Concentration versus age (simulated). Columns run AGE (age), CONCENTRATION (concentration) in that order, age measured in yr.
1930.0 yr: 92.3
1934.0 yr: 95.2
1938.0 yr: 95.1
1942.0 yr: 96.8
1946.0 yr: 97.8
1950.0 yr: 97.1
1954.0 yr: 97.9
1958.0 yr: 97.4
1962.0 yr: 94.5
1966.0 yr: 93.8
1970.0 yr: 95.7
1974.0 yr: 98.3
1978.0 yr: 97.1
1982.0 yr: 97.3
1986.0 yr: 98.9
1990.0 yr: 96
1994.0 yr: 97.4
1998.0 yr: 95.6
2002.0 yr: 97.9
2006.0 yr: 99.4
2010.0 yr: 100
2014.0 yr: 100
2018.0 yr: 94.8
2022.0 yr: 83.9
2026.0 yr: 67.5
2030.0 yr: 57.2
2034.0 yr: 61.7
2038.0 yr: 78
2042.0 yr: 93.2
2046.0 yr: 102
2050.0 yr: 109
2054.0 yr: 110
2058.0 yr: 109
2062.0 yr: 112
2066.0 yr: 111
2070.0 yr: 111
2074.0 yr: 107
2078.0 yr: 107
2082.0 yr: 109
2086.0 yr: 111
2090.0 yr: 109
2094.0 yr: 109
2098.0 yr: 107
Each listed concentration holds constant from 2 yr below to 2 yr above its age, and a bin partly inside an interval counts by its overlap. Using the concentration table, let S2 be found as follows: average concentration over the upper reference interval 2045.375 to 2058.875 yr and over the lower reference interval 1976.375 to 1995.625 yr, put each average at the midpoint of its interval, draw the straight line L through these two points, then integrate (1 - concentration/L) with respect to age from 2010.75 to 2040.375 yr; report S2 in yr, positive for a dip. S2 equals 7.1 yr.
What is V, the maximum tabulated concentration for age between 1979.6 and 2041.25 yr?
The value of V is 100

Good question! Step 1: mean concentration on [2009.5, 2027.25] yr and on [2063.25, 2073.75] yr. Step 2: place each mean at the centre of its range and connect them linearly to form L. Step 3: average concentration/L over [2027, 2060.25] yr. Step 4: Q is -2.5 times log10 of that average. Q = 0.13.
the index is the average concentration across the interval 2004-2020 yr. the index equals 98.6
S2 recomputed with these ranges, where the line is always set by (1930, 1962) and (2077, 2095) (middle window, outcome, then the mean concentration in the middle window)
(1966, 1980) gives 0.3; 96.6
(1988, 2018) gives 1.1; 97.8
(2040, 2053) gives 0.4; 102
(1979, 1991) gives 0.3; 97.5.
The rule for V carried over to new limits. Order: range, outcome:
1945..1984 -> 98.3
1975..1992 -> 98.9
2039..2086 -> 112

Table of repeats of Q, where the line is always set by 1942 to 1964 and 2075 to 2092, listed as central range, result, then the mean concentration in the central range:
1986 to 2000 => 0.043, 96.7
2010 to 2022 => 0.078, 95.6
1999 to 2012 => 0.031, 98.8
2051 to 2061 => -0.034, 110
